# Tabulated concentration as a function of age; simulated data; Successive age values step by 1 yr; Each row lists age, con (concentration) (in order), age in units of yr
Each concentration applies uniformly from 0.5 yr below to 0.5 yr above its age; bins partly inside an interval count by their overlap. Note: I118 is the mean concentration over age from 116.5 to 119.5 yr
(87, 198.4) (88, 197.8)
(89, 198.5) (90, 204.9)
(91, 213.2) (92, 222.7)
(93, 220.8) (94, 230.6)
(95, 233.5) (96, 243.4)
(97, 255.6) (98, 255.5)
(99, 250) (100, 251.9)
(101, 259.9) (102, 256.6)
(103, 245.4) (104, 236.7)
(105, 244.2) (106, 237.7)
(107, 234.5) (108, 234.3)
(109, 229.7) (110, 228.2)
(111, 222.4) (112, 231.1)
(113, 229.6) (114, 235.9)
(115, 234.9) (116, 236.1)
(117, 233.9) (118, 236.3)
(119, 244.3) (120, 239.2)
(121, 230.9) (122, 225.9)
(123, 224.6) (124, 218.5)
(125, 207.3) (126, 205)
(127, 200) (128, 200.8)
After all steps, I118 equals 238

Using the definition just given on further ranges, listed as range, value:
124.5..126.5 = 206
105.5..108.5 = 236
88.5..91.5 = 206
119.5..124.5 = 228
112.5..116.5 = 234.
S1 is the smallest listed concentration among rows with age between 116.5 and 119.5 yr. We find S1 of 233.9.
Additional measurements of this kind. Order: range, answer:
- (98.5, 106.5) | 236.7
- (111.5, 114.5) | 229.6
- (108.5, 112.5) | 222.4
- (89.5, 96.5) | 204.9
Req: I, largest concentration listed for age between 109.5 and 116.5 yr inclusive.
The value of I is 236.1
